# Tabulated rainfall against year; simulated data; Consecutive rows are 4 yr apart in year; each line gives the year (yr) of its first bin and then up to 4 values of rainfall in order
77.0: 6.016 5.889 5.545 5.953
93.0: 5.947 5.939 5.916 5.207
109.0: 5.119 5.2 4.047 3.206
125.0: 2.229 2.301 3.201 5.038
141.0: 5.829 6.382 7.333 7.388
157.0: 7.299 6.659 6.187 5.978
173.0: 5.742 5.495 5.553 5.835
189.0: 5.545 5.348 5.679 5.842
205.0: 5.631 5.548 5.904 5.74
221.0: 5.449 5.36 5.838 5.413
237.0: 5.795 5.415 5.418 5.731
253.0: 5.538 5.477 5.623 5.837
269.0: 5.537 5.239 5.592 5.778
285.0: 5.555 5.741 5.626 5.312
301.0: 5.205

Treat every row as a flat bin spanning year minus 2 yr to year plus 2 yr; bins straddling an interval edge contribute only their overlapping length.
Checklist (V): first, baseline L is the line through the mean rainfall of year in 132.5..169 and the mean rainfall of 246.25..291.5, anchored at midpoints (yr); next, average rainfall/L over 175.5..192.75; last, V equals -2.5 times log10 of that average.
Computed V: 0.09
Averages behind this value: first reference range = 6.26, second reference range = 5.6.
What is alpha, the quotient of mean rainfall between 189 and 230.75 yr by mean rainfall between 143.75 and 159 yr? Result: 0.8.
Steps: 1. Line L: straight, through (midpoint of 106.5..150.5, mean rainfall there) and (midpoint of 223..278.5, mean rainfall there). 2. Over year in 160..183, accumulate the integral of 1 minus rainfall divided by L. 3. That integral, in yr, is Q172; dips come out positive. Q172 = -4.9 yr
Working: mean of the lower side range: 4.51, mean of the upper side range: 5.56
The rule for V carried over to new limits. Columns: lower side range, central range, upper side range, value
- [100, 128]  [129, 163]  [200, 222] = -0.23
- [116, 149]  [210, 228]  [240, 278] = -0.10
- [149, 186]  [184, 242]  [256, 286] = 0.07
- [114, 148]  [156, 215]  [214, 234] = -0.18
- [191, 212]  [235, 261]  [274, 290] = 0.01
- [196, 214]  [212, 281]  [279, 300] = 0.01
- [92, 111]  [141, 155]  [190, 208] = -0.22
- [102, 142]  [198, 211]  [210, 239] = -0.07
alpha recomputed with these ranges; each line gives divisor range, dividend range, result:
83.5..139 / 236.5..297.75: 1.21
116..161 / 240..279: 1.10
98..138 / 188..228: 1.35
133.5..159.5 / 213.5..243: 0.88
